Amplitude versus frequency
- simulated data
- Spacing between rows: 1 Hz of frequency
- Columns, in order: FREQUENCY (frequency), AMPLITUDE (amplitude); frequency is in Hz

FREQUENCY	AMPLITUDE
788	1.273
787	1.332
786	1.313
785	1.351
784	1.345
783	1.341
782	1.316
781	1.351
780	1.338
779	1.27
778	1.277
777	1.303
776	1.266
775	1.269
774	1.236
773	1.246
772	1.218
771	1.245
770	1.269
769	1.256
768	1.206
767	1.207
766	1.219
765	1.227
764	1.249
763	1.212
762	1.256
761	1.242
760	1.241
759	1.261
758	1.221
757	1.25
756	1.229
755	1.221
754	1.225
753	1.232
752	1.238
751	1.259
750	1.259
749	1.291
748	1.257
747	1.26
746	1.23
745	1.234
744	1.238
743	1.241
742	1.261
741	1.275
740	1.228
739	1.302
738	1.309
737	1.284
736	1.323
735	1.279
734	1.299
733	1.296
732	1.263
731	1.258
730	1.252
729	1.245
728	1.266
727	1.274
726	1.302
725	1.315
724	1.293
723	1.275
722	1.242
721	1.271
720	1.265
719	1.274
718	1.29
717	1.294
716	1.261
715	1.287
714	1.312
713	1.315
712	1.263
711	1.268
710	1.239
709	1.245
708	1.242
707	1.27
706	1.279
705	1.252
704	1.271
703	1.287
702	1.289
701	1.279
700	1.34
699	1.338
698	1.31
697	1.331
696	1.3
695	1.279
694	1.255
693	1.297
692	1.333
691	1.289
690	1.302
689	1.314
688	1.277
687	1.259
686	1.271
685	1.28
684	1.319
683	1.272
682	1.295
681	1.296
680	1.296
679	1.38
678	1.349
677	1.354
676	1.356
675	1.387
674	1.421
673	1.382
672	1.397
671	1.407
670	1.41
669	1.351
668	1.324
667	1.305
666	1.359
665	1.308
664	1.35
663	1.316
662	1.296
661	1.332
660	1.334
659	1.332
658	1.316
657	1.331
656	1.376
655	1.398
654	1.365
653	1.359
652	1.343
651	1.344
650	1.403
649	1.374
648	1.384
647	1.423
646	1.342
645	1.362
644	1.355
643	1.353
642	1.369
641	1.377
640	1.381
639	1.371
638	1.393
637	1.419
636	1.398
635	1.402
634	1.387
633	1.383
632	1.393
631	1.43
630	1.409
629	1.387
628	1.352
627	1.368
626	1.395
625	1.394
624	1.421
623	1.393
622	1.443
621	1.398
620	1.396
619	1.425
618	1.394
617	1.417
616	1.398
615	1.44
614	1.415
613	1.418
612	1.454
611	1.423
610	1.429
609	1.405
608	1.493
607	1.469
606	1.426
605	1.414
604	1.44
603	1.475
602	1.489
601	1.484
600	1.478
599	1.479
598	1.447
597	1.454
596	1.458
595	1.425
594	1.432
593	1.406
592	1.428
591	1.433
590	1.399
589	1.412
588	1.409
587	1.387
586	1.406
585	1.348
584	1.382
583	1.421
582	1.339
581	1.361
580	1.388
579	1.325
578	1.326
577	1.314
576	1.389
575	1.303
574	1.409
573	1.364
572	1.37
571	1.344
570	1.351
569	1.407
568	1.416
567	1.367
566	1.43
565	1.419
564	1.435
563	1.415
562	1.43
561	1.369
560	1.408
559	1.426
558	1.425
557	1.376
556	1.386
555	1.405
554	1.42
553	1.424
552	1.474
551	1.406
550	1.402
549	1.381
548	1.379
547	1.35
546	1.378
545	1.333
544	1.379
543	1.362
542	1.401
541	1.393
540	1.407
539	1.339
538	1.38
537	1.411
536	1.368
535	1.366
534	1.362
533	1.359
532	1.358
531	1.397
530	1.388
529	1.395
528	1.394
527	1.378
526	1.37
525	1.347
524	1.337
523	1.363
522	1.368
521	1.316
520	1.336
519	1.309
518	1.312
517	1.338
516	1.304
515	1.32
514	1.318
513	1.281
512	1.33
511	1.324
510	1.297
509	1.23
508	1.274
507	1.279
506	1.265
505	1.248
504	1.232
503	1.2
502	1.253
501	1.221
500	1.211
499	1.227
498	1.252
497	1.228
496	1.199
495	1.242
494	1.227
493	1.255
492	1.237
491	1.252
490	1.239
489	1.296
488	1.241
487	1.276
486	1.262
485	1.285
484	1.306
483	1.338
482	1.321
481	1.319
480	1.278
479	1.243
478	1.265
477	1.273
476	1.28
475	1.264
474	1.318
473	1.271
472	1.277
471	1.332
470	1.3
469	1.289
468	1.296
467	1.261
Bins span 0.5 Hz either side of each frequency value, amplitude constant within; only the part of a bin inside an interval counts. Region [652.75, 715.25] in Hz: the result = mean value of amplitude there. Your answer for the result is 1.32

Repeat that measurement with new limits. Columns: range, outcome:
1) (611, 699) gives 1.36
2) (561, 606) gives 1.4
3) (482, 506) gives 1.25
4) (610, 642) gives 1.4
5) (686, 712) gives 1.29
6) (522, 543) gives 1.38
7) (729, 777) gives 1.25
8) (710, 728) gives 1.28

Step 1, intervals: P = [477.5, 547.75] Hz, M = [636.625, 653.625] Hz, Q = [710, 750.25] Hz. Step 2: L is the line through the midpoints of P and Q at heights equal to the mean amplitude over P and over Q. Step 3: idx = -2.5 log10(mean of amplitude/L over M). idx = -0.07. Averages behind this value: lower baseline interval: 1.31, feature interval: 1.37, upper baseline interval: 1.27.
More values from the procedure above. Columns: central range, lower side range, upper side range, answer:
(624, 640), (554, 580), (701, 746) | -0.043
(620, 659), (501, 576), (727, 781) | -0.057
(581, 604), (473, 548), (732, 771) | -0.109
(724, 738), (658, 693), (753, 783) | 0.001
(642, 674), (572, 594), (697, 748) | -0.027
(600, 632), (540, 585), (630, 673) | -0.038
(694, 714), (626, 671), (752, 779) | 0.019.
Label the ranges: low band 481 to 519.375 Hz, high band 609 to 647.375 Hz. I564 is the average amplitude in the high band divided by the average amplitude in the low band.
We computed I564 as 1.10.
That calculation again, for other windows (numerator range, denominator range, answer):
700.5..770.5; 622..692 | 0.93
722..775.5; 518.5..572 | 0.91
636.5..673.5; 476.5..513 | 1.08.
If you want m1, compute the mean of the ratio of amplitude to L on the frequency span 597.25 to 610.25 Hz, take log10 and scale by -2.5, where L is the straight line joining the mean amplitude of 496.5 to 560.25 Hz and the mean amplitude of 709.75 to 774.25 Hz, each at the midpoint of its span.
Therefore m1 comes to -0.113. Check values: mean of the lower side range 1.34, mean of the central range 1.46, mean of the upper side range 1.26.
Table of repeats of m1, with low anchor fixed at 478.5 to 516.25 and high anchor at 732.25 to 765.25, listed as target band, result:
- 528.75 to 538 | -0.09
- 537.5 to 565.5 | -0.11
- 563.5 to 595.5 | -0.10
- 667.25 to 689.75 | -0.06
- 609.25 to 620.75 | -0.13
